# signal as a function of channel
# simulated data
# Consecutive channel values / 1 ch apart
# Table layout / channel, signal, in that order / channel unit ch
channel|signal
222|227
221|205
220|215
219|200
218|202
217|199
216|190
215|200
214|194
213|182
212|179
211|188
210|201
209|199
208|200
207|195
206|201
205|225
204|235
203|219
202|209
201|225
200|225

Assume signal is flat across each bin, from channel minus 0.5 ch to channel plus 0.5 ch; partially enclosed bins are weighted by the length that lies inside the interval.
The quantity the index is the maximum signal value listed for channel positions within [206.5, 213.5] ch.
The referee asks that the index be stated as 201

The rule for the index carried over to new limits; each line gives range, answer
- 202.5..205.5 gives 235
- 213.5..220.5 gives 215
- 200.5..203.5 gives 225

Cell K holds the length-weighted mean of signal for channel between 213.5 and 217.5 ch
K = 196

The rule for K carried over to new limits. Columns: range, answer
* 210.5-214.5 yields 186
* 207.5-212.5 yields 193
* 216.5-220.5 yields 204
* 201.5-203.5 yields 214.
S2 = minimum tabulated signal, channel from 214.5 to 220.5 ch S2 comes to 190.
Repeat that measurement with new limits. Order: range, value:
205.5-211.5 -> 188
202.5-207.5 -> 195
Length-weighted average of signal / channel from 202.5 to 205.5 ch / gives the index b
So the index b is 226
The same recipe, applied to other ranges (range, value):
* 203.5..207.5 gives 214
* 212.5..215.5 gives 192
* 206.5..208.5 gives 198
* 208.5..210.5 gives 200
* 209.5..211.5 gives 194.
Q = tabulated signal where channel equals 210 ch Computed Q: 201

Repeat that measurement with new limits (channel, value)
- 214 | 194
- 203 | 219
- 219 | 200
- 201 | 225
